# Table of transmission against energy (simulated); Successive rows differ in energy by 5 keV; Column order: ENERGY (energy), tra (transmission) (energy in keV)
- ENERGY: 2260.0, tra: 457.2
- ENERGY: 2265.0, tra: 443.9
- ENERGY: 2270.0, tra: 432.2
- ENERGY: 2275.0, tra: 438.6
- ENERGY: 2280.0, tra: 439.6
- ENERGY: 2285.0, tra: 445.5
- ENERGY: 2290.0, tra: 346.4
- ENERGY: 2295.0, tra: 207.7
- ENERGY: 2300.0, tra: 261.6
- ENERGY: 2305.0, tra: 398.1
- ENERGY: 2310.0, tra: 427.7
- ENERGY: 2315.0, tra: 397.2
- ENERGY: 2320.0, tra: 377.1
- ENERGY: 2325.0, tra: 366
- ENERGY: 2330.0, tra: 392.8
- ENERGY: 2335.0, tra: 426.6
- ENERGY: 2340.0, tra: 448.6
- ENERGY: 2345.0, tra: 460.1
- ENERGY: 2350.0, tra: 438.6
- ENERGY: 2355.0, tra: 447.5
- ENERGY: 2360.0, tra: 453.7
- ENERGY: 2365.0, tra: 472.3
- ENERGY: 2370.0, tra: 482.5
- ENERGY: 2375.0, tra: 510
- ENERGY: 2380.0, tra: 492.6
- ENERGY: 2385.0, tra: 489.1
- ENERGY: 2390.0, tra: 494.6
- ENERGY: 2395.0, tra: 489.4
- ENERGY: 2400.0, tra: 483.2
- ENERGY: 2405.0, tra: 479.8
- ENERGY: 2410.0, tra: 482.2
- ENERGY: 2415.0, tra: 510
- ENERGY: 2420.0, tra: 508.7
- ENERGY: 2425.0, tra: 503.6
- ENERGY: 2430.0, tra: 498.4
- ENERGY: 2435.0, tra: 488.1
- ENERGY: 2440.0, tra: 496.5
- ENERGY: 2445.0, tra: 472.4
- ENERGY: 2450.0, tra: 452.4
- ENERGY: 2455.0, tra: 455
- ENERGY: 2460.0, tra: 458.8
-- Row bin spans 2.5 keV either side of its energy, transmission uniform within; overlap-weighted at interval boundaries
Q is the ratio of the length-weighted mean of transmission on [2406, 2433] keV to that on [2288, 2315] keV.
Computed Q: 1.49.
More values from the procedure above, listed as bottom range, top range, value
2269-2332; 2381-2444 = 1.30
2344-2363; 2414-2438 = 1.11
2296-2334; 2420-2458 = 1.30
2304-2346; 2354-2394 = 1.18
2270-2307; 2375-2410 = 1.33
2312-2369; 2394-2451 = 1.15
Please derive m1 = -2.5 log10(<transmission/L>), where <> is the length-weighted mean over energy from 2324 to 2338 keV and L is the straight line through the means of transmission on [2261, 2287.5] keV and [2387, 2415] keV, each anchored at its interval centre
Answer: 0.16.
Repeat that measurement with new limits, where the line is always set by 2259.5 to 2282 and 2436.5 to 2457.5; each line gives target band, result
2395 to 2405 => -0.05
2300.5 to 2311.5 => 0.16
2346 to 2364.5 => 0.01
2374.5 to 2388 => -0.08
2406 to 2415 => -0.06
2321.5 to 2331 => 0.19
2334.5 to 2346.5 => 0.01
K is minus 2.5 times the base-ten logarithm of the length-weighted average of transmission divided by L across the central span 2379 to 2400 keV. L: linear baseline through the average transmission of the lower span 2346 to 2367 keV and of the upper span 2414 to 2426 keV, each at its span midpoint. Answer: -0.020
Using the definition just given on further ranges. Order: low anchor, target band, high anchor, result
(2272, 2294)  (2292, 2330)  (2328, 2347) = 0.19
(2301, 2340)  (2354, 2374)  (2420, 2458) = -0.10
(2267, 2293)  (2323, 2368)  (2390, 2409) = 0.05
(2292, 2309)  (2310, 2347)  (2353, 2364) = -0.10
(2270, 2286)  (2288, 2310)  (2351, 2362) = 0.36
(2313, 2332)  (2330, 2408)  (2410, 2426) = -0.07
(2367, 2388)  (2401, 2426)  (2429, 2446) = -0.01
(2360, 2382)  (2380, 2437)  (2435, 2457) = -0.03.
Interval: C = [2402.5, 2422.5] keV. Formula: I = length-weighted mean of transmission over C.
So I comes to 495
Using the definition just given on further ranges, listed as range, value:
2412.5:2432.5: 505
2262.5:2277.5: 438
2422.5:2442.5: 497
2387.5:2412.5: 486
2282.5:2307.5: 332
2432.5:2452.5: 477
